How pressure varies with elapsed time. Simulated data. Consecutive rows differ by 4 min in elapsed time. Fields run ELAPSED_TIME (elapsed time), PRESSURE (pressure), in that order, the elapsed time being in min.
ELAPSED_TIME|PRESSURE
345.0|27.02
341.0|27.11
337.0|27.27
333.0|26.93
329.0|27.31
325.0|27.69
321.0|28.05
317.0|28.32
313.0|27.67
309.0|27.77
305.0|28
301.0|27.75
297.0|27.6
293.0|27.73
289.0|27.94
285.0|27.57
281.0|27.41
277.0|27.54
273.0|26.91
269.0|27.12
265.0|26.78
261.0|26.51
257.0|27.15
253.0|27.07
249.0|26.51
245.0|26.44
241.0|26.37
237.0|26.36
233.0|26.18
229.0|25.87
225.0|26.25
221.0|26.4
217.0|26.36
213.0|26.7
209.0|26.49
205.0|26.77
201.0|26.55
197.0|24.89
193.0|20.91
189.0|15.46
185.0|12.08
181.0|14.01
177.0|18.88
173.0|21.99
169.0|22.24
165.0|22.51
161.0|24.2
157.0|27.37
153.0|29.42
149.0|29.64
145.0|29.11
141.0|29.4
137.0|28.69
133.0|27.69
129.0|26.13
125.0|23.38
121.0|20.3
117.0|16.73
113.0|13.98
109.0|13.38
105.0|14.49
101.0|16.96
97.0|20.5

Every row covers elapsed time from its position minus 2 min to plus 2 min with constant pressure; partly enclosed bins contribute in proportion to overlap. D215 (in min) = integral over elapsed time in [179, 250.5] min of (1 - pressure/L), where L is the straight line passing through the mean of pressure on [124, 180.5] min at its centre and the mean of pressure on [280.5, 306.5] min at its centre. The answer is 7.1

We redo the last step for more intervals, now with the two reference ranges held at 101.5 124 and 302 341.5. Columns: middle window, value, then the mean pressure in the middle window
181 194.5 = 3.1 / 15.7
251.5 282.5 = -3.1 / 27.1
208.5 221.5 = -2.8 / 26.5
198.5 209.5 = -2.8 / 26.5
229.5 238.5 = -1.3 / 26.2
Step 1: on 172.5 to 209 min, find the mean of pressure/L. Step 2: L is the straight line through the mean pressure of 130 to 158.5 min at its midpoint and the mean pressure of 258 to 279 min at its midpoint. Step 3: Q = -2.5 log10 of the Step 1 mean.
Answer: 0.34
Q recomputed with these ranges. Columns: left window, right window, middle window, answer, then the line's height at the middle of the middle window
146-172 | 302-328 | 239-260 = 0.014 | 27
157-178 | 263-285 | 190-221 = -0.043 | 24.3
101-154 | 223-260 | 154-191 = 0.202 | 24.3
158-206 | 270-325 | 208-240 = -0.130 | 23.4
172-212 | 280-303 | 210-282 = -0.090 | 24.6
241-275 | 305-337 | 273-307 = -0.016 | 27.2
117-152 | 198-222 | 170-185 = 0.432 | 26.4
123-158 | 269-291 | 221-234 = 0.059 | 27.6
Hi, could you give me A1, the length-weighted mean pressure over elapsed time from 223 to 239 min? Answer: 26.2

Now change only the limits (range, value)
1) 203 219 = 26.6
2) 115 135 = 22.8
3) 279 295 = 27.7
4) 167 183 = 19.3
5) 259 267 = 26.6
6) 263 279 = 27.1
